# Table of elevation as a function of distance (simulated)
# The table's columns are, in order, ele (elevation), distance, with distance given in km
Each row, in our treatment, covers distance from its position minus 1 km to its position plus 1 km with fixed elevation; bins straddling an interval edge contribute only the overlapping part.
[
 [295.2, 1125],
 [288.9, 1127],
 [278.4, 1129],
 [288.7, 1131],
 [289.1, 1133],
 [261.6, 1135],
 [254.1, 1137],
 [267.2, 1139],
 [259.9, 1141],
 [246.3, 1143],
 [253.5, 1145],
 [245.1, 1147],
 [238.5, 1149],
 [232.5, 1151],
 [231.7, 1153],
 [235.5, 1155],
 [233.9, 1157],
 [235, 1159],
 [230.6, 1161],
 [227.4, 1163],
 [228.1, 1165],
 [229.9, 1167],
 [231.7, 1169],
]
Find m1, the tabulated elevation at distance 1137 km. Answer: 254.1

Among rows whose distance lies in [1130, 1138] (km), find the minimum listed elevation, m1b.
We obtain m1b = 254.1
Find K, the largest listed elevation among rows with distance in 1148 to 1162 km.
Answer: 238.5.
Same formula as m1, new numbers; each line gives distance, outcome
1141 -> 259.9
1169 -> 231.7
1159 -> 235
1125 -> 295.2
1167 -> 229.9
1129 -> 278.4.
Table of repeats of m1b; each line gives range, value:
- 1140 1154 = 231.7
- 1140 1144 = 246.3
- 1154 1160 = 233.9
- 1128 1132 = 278.4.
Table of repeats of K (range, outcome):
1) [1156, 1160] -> 235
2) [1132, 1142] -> 289.1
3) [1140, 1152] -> 259.9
